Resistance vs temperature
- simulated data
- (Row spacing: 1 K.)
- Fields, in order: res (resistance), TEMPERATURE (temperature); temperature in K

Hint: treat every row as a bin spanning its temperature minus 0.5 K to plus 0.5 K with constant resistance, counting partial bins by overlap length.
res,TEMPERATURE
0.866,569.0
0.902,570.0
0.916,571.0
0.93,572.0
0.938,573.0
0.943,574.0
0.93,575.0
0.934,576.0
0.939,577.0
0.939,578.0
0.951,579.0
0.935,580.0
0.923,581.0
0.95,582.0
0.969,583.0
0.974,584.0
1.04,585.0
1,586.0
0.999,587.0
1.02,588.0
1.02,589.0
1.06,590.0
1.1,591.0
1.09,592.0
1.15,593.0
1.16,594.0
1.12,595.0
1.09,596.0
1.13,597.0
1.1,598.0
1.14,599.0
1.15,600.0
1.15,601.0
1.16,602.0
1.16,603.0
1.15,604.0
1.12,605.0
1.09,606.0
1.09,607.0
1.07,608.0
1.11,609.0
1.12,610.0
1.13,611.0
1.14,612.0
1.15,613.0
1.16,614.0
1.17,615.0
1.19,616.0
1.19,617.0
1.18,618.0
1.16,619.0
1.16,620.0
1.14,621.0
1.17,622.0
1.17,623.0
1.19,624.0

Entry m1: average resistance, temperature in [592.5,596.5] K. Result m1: 1.13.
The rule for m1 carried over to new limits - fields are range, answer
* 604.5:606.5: 1.1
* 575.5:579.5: 0.941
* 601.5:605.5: 1.15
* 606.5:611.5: 1.1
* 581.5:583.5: 0.96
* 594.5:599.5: 1.12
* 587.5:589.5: 1.02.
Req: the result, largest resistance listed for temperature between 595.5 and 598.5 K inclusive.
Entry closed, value 1.13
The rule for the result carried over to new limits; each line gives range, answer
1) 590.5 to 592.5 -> 1.1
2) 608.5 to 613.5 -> 1.15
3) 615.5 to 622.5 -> 1.19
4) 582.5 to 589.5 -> 1.04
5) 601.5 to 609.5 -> 1.16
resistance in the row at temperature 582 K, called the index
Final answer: 0.95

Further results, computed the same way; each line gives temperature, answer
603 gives 1.16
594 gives 1.16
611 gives 1.13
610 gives 1.12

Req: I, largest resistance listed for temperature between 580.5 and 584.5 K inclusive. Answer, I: 0.974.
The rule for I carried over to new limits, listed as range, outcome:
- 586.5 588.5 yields 1.02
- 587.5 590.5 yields 1.06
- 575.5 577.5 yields 0.939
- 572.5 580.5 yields 0.951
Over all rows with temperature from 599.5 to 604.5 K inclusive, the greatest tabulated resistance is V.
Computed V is 1.16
